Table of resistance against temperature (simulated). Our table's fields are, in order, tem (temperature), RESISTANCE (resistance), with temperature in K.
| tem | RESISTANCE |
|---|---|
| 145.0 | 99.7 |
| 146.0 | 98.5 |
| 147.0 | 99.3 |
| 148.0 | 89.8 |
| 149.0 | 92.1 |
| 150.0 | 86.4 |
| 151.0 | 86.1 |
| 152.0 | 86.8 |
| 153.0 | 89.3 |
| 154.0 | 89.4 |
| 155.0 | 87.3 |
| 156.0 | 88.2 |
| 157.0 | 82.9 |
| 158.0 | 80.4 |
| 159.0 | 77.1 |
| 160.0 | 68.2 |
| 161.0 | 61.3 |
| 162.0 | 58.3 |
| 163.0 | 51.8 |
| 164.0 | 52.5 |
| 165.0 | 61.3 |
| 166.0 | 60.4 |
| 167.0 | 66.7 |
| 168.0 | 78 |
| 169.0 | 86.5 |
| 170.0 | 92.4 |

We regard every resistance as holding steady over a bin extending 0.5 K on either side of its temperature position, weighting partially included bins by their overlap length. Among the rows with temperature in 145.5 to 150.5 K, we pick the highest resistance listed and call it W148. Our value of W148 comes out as 99.3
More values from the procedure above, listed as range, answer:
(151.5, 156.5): 89.4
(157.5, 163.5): 80.4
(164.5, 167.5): 66.7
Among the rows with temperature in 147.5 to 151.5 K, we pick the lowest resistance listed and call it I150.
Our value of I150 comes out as 86.1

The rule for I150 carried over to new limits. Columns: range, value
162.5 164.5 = 51.8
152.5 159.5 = 77.1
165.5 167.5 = 60.4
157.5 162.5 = 58.3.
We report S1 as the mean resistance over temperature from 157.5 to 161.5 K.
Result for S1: 71.8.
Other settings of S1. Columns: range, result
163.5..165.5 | 56.9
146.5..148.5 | 94.5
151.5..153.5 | 88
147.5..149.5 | 90.9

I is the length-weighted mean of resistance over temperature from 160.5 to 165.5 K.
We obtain 57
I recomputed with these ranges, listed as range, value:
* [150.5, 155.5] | 87.8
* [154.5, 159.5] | 83.2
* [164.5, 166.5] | 60.8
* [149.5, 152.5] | 86.4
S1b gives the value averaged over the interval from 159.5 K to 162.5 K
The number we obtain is 62.6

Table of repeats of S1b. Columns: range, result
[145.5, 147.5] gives 98.9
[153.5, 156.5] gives 88.3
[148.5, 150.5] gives 89.2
